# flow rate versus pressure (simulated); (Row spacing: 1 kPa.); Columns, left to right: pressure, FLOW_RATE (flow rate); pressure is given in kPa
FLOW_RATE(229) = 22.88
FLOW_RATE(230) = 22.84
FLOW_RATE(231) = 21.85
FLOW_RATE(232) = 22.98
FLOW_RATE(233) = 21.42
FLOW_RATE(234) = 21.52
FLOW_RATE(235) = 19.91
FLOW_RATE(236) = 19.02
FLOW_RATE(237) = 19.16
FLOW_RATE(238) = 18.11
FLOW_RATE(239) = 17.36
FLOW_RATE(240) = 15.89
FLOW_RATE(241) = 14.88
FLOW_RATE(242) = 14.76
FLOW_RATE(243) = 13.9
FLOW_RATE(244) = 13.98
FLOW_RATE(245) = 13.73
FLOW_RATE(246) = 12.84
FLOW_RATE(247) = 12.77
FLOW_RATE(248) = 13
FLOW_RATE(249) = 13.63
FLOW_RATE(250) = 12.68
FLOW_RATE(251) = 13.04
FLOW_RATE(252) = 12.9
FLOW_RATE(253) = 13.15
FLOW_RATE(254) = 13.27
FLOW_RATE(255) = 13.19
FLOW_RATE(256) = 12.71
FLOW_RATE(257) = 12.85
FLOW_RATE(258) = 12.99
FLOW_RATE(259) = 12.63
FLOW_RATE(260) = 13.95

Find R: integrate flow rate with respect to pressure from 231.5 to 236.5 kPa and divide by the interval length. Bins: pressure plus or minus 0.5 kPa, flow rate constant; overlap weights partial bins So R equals 21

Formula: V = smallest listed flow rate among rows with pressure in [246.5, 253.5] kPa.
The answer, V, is 12.68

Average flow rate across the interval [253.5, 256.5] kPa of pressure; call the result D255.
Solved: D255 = 13.1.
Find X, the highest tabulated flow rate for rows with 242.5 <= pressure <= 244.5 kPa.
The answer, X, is 13.98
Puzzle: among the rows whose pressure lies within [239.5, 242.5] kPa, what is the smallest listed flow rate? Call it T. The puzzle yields 14.76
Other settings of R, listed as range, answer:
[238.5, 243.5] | 15.4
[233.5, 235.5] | 20.7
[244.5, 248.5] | 13.1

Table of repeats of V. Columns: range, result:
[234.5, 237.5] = 19.02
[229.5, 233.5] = 21.42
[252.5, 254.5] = 13.15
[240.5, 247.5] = 12.77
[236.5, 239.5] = 17.36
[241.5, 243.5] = 13.9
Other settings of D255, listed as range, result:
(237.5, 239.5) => 17.7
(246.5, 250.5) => 13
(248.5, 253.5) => 13.1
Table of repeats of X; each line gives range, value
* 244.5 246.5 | 13.73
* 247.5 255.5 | 13.63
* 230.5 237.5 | 22.98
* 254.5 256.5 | 13.19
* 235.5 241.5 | 19.16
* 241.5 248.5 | 14.76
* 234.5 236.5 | 19.91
